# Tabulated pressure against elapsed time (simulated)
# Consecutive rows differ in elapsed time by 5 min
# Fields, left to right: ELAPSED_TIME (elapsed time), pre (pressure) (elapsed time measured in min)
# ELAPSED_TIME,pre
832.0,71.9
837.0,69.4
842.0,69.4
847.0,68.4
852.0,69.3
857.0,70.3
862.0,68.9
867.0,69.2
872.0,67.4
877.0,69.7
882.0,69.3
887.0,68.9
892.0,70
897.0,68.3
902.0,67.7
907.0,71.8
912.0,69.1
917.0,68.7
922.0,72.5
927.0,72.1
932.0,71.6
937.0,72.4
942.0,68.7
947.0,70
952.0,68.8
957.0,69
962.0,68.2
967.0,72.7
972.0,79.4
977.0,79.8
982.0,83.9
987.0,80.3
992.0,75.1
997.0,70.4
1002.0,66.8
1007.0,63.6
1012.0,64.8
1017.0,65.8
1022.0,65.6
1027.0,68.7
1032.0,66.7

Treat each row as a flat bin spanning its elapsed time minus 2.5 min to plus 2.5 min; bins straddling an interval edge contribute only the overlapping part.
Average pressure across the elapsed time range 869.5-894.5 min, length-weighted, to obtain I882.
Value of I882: 69.1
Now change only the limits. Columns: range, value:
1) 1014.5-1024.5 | 65.7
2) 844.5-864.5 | 69.2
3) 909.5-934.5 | 70.8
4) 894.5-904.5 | 68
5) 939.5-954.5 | 69.2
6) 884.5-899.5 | 69.1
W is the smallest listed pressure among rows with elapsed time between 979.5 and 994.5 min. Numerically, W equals 75.1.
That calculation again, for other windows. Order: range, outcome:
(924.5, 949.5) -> 68.7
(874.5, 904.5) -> 67.7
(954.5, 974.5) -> 68.2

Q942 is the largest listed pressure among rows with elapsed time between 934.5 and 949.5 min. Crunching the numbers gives 72.4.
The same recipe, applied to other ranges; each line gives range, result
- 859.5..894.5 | 70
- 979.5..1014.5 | 83.9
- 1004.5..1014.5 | 64.8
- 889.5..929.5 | 72.5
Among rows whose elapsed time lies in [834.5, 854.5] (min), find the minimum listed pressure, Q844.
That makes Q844 68.4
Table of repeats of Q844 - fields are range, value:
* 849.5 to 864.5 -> 68.9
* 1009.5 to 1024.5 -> 64.8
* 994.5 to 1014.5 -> 63.6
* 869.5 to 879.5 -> 67.4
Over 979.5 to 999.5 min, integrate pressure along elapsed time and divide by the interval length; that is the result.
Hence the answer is 77.4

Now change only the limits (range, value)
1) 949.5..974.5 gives 71.6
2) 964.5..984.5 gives 79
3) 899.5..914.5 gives 69.5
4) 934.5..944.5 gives 70.5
